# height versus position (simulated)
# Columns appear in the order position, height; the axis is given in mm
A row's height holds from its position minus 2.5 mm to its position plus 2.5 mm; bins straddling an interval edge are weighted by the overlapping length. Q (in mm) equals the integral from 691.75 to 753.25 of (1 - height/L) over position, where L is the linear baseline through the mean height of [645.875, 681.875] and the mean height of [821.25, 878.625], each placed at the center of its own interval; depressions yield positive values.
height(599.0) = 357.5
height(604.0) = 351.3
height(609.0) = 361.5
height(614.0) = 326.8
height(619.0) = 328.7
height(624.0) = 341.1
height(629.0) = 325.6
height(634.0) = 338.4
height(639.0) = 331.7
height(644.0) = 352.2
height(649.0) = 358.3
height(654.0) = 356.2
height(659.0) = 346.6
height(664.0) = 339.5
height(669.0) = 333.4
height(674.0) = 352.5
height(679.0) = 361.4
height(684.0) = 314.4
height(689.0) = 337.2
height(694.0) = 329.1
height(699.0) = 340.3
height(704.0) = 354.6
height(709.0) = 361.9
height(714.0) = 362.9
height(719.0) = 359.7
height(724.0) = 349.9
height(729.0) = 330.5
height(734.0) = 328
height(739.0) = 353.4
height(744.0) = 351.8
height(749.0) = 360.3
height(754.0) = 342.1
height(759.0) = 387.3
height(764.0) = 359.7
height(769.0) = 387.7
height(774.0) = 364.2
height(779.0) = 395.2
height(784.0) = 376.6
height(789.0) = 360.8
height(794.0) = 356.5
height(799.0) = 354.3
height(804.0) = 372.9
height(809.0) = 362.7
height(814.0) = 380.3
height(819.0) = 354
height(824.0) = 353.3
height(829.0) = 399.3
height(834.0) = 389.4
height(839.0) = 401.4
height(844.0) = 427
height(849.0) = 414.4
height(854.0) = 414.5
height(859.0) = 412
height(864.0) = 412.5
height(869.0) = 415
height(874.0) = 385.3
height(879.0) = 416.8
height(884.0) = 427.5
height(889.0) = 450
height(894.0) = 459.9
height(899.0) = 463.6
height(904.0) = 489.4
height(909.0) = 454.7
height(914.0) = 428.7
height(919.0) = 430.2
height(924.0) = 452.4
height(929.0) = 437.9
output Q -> 3.0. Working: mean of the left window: 349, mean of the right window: 403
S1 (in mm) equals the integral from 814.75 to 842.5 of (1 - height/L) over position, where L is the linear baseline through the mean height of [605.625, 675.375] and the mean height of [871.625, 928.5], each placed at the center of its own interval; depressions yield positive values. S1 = 2.22 mm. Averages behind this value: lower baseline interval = 342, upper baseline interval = 442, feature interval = 381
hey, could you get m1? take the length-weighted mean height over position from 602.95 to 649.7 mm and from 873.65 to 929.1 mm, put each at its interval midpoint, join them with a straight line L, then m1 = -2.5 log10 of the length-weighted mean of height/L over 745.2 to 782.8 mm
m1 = 0.062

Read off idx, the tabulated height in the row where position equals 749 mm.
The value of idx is 360.3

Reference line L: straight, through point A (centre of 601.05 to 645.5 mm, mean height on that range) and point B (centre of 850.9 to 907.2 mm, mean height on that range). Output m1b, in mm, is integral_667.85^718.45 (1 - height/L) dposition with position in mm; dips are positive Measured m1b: 2.7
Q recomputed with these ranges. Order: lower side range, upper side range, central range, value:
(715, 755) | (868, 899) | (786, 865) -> 2.6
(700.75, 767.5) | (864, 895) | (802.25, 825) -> 1.6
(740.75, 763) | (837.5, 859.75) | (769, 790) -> -0.1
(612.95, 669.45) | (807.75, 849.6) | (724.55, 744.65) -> 1.2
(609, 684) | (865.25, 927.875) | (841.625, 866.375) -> 0.4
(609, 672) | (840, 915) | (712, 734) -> 1.4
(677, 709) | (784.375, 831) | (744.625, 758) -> -0.1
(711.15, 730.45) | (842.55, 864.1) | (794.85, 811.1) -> 1.2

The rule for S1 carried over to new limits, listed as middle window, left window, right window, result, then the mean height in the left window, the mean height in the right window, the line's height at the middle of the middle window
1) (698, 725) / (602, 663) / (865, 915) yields 1.19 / 343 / 439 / 372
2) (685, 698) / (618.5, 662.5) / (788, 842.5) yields 0.72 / 343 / 373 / 351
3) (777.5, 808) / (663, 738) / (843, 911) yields 1.68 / 344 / 432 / 390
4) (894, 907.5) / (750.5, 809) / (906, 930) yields -1.22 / 368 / 442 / 433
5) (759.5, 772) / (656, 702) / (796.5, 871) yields -0.25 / 340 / 391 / 368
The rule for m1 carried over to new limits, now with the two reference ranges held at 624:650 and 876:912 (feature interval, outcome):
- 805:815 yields 0.122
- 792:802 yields 0.150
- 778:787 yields 0.054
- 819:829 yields 0.154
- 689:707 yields 0.077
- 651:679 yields 0.015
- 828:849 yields 0.054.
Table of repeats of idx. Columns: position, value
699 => 340.3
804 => 372.9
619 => 328.7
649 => 358.3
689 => 337.2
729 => 330.5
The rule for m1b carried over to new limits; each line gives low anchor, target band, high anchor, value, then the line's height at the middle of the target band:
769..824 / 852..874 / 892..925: 0.5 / 419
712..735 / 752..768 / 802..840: -0.4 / 358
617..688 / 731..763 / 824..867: 1.7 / 373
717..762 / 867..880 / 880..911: 1.1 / 441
